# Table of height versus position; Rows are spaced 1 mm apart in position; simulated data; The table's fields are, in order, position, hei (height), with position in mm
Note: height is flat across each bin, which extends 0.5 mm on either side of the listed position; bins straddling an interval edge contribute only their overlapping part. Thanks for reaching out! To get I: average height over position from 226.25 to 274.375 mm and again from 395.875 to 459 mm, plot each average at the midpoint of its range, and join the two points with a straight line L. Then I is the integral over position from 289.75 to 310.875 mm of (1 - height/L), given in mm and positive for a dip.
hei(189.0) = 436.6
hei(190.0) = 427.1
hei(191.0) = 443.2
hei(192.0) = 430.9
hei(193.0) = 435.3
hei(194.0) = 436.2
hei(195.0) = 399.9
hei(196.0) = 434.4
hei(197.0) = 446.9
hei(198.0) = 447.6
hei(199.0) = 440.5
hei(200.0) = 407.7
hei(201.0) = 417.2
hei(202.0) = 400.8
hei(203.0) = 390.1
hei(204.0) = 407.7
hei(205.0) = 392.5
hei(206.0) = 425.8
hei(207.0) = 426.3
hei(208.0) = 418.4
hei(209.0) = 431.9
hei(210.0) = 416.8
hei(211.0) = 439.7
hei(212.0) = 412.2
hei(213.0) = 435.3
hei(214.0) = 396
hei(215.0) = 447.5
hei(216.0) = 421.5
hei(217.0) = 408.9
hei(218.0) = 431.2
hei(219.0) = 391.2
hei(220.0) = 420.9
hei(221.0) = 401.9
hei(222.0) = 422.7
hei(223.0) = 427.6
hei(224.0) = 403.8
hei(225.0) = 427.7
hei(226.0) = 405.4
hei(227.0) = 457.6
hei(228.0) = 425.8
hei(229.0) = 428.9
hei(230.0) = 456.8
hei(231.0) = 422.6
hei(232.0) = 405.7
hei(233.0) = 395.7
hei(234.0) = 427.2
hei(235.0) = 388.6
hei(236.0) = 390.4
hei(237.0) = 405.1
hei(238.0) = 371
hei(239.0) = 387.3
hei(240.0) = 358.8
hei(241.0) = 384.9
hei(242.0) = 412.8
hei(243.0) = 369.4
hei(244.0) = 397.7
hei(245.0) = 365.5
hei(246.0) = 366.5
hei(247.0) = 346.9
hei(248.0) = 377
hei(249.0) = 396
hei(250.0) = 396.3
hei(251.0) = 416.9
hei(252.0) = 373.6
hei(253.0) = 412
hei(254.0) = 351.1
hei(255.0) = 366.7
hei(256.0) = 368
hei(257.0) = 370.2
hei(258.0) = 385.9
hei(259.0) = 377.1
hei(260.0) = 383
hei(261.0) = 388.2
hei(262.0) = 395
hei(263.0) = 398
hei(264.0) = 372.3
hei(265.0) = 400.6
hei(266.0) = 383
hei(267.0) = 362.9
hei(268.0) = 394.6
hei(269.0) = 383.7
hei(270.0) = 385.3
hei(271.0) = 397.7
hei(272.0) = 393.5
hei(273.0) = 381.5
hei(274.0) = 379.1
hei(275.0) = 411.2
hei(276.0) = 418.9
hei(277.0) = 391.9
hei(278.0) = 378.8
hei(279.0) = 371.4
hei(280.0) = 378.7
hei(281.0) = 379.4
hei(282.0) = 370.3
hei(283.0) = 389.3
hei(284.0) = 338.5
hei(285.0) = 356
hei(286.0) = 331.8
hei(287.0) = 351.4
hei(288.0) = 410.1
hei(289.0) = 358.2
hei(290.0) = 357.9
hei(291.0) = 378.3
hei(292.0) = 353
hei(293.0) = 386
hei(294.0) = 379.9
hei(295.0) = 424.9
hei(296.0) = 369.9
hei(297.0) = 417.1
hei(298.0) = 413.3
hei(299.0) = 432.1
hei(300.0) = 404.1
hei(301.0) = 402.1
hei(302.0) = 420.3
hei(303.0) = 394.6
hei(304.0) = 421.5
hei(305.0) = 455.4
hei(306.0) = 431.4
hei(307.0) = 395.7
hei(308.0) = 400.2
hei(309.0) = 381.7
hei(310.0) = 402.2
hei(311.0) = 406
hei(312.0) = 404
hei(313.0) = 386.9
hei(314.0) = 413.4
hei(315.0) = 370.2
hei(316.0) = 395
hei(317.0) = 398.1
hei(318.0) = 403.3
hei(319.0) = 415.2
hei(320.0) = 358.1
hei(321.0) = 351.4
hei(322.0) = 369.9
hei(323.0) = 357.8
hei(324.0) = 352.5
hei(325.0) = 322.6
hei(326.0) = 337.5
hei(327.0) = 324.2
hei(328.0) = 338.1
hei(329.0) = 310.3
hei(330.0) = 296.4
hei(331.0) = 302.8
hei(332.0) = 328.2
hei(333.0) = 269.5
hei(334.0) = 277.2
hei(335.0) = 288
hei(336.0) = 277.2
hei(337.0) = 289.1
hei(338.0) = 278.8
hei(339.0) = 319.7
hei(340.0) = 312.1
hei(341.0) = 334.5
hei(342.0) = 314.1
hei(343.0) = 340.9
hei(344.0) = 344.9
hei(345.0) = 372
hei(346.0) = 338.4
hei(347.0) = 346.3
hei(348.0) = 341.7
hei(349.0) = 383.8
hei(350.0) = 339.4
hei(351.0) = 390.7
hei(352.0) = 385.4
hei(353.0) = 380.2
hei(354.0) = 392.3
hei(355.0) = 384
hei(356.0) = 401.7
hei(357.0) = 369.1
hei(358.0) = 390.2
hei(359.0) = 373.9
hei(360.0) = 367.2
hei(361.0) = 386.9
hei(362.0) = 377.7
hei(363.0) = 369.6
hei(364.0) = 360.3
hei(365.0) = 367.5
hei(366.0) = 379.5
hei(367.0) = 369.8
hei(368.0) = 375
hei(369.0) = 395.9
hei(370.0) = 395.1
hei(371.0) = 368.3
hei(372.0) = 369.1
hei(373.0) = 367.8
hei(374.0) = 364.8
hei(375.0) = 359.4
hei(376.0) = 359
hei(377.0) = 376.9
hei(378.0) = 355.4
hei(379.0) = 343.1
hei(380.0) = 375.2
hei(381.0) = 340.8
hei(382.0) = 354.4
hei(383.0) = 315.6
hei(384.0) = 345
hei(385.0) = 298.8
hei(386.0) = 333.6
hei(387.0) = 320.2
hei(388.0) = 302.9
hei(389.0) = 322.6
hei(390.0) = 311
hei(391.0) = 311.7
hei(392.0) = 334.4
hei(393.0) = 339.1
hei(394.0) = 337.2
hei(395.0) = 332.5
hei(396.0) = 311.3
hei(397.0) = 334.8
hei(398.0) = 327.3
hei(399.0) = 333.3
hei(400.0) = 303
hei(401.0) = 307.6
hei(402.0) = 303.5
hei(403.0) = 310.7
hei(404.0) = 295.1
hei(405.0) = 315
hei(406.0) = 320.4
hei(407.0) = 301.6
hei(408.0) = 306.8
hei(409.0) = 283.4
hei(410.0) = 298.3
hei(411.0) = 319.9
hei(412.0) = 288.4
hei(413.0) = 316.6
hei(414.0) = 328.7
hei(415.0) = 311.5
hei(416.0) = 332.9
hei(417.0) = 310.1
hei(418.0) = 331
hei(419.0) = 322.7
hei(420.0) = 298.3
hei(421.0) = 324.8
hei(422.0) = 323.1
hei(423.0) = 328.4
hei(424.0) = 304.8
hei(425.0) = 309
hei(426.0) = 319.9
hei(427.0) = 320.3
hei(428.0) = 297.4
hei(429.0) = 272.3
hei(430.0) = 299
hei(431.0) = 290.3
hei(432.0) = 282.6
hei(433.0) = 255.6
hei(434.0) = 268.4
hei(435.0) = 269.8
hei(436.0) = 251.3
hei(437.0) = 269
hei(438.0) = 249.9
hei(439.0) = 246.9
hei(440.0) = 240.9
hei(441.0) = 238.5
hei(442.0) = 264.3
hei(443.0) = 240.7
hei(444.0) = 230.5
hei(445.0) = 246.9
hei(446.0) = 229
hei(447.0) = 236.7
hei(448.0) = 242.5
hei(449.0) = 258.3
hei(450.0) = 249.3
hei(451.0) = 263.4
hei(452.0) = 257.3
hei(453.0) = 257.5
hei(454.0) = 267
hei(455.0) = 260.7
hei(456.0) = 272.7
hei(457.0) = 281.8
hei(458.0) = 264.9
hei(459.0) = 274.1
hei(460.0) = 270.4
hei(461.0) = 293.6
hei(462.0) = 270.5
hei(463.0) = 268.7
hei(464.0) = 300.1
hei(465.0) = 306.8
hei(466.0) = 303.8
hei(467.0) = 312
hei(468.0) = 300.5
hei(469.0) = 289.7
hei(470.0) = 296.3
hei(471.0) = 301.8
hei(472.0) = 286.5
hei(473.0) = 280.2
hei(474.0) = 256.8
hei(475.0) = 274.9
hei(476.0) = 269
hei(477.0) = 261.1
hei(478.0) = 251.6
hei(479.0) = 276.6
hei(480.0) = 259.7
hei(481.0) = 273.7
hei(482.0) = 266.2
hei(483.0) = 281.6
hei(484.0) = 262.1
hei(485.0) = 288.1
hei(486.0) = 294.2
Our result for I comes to -2.4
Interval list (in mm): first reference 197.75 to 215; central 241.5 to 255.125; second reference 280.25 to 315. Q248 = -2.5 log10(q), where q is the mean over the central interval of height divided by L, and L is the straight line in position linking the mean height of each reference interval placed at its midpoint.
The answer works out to 0.06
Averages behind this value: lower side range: 418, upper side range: 391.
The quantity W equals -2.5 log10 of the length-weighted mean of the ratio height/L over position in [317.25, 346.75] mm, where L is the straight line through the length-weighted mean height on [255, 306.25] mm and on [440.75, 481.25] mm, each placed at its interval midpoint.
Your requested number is 0.08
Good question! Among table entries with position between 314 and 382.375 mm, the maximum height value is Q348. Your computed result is 415.2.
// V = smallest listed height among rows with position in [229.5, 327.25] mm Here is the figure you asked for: 322.6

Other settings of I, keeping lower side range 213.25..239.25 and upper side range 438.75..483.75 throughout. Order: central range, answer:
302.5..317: -1.6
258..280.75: 0.0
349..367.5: -2.5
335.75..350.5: 0.5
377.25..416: -1.6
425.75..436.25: 0.1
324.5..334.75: 1.2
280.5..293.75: 0.4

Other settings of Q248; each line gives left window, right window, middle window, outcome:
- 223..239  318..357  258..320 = -0.05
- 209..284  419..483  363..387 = -0.12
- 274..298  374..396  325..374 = 0.01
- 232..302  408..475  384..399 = -0.04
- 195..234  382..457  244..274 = 0.03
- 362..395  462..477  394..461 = 0.11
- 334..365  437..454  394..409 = -0.07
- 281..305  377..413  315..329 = 0.02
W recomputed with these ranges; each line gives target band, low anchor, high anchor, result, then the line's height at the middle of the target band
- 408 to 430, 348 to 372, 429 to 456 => -0.072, 291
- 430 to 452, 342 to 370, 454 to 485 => 0.185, 302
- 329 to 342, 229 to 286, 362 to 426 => 0.189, 356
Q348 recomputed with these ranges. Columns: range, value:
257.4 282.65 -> 418.9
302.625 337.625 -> 455.4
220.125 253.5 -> 457.6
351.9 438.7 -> 401.7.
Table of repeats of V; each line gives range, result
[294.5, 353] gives 269.5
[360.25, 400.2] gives 298.8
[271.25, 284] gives 338.5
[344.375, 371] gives 338.4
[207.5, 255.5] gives 346.9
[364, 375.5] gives 359.4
